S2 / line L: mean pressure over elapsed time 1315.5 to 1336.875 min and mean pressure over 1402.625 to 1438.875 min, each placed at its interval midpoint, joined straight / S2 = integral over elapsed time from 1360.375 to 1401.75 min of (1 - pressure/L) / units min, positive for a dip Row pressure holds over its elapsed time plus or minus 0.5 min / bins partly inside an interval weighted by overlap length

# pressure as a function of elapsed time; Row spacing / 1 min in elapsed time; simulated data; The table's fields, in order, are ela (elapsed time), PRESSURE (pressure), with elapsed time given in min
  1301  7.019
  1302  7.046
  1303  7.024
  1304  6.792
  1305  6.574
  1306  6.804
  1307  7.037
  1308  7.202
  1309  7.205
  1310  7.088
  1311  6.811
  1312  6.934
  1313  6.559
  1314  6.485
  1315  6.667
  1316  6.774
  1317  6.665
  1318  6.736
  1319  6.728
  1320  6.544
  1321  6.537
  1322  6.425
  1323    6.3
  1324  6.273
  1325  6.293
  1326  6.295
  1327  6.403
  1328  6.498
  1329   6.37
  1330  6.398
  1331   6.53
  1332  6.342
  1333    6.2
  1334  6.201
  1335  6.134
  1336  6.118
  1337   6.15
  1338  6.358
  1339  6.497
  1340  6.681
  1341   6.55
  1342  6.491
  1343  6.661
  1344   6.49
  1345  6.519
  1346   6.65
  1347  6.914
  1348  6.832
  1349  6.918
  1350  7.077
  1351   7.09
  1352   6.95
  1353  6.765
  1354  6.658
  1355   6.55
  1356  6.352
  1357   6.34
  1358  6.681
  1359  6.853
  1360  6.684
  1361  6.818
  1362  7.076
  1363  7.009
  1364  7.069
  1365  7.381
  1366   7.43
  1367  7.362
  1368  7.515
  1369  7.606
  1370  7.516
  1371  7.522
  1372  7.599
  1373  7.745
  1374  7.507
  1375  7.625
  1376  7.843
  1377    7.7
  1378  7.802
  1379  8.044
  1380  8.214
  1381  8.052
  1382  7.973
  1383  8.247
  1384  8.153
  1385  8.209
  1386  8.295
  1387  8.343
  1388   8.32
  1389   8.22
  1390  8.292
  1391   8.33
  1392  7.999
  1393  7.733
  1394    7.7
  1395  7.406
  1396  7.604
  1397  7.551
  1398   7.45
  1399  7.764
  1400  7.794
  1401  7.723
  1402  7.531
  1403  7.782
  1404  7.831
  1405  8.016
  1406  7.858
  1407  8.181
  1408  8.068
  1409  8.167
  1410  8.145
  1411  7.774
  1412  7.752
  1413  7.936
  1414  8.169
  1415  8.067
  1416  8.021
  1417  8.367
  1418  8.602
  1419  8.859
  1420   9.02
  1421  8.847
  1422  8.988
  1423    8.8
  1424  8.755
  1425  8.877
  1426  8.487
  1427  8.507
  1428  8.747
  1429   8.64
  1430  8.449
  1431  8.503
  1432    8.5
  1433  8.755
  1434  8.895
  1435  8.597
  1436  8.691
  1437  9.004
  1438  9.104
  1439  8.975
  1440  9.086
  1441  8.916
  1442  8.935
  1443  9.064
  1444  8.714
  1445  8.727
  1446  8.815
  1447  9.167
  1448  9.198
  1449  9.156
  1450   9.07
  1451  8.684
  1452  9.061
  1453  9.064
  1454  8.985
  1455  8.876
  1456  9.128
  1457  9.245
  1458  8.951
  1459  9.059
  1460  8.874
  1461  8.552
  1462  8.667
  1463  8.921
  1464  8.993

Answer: -0.8 min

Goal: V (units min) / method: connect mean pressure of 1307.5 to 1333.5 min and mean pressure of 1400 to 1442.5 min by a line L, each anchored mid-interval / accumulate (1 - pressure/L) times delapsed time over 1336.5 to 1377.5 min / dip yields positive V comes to 1.6 min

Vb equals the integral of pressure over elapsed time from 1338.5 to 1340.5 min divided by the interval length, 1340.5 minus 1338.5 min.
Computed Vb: 6.59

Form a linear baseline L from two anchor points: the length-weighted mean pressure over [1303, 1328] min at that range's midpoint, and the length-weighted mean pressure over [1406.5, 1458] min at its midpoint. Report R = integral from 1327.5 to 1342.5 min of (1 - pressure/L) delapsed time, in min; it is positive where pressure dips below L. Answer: 1.4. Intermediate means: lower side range 6.68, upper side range 8.69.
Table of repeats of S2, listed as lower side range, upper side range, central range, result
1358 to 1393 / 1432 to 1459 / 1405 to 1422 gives 0.3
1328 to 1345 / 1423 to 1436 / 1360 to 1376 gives -0.5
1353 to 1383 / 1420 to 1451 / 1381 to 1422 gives 0.0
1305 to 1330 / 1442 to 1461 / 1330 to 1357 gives 2.1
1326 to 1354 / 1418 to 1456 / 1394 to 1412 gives 0.6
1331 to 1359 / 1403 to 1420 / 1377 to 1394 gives -1.3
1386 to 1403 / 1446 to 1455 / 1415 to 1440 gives -0.4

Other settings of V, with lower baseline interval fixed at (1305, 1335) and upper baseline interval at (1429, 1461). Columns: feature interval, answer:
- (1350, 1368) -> 1.0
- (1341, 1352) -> 0.5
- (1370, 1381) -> -0.2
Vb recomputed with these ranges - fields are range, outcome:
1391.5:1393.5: 7.87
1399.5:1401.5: 7.76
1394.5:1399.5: 7.55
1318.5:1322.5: 6.56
